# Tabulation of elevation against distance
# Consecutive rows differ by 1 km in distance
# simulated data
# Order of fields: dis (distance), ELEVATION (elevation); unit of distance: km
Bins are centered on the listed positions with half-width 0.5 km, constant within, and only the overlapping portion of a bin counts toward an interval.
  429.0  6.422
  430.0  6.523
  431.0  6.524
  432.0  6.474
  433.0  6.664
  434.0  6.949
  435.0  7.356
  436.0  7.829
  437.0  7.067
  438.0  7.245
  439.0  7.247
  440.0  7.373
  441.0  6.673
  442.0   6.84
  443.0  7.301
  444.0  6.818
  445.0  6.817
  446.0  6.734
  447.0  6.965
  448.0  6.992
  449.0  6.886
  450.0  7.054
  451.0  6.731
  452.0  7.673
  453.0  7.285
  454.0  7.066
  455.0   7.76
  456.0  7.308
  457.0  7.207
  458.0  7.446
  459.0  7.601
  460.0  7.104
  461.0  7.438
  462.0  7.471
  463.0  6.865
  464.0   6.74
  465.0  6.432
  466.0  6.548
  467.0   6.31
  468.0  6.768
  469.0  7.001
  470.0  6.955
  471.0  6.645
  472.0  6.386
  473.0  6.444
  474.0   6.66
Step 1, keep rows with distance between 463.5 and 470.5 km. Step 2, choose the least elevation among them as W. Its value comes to 6.31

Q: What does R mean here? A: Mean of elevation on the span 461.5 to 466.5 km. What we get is 6.81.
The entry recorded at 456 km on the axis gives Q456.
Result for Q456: 7.308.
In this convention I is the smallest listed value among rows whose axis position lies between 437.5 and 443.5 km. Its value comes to 6.673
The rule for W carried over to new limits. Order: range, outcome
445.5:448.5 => 6.734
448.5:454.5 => 6.731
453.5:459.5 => 7.066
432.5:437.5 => 6.664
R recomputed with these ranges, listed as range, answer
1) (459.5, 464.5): 7.12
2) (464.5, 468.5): 6.51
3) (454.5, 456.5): 7.53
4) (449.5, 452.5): 7.15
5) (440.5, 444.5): 6.91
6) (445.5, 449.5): 6.89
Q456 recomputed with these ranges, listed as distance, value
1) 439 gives 7.247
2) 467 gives 6.31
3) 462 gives 7.471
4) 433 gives 6.664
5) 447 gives 6.965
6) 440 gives 7.373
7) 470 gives 6.955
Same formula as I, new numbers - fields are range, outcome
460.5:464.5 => 6.74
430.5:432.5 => 6.474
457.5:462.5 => 7.104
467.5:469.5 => 6.768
